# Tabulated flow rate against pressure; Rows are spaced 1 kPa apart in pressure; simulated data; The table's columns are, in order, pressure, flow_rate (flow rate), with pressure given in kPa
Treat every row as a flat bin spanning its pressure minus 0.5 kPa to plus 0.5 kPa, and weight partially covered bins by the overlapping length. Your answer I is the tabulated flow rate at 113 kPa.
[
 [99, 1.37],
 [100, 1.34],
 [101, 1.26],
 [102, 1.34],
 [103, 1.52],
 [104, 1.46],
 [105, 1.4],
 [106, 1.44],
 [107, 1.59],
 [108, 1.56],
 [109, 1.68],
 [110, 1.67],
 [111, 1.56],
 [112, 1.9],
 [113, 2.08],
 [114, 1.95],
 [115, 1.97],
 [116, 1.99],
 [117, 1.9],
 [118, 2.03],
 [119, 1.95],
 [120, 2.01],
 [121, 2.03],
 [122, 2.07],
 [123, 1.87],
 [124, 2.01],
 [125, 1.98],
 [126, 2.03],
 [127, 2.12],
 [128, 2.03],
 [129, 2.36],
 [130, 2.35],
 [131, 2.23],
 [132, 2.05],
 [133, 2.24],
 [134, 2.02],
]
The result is 2.08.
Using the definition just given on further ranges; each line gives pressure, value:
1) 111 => 1.56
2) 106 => 1.44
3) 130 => 2.35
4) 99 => 1.37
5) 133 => 2.24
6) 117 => 1.9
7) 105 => 1.4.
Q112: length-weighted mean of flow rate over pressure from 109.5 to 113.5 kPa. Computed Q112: 1.8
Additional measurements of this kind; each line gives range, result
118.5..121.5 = 2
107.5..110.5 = 1.64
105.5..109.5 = 1.57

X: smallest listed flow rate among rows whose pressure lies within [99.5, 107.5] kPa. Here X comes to 1.26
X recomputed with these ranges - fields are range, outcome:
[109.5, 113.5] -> 1.56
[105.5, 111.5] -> 1.44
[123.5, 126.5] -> 1.98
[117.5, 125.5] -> 1.87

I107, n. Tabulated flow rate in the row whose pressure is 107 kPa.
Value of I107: 1.59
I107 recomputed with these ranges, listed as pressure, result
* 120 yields 2.01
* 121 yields 2.03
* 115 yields 1.97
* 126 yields 2.03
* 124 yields 2.01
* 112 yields 1.9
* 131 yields 2.23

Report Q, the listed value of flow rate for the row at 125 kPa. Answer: 1.98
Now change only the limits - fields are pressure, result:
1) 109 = 1.68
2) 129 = 2.36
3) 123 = 1.87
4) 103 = 1.52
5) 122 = 2.07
